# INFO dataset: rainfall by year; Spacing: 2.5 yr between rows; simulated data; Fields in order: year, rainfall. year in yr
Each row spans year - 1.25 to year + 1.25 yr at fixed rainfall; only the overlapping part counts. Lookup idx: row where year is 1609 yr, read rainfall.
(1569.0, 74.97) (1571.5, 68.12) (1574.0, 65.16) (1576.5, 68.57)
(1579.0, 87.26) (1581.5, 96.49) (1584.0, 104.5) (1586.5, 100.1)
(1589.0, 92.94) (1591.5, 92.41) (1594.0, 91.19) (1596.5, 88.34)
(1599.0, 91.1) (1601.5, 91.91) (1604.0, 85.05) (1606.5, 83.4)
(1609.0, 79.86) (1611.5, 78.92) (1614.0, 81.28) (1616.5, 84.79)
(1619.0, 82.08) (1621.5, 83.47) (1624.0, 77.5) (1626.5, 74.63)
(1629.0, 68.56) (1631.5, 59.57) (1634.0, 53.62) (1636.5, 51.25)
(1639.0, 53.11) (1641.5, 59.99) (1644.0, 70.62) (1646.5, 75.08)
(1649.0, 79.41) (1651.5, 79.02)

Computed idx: 79.86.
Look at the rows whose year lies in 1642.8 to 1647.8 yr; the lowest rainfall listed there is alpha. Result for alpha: 70.62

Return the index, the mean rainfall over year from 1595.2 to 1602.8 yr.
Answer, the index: 90.4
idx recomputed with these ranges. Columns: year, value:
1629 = 68.56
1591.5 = 92.41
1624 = 77.5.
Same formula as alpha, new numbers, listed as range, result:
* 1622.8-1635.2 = 53.62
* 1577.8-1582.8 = 87.26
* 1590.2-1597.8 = 88.34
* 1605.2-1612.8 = 78.92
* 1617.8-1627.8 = 74.63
